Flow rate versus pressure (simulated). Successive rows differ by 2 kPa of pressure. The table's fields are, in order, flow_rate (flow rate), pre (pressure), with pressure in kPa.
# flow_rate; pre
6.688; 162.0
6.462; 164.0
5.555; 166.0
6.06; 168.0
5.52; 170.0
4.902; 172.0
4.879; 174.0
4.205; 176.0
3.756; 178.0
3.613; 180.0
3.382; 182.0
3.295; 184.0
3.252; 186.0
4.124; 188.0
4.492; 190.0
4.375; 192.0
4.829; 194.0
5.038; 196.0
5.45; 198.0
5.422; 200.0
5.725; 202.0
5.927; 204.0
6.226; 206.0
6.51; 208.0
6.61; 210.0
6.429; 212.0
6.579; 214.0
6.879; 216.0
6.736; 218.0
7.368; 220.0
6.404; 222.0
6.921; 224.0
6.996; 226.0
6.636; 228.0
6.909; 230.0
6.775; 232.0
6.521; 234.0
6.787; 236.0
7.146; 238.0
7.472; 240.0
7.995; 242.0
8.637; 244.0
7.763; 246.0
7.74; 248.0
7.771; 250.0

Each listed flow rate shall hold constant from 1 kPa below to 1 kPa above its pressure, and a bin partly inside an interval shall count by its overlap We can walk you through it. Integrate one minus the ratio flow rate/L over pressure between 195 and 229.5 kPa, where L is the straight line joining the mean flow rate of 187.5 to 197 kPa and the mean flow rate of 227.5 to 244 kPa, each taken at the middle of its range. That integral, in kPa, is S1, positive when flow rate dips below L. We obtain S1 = -3.6 kPa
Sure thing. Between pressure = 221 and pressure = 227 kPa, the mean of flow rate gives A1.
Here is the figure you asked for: 6.77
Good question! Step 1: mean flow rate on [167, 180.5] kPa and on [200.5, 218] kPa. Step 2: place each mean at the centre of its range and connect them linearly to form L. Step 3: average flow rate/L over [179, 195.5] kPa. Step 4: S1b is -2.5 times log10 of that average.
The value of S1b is 0.33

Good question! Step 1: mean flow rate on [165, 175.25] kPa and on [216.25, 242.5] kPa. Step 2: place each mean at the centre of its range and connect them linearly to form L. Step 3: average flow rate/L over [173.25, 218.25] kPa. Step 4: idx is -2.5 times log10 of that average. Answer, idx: 0.20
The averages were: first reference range 5.35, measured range 5.09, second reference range 6.95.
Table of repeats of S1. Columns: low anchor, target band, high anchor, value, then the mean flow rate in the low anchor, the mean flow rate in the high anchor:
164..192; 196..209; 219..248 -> -0.3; 4.46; 7.19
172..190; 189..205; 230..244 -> -1.0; 3.91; 7.21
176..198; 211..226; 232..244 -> -1.8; 4.09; 7.27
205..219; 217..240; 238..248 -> 1.2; 6.57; 7.86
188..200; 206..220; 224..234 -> -1.8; 4.83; 6.81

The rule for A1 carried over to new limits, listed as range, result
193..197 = 4.93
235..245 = 7.61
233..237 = 6.65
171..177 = 4.66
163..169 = 6.03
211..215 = 6.5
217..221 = 7.05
